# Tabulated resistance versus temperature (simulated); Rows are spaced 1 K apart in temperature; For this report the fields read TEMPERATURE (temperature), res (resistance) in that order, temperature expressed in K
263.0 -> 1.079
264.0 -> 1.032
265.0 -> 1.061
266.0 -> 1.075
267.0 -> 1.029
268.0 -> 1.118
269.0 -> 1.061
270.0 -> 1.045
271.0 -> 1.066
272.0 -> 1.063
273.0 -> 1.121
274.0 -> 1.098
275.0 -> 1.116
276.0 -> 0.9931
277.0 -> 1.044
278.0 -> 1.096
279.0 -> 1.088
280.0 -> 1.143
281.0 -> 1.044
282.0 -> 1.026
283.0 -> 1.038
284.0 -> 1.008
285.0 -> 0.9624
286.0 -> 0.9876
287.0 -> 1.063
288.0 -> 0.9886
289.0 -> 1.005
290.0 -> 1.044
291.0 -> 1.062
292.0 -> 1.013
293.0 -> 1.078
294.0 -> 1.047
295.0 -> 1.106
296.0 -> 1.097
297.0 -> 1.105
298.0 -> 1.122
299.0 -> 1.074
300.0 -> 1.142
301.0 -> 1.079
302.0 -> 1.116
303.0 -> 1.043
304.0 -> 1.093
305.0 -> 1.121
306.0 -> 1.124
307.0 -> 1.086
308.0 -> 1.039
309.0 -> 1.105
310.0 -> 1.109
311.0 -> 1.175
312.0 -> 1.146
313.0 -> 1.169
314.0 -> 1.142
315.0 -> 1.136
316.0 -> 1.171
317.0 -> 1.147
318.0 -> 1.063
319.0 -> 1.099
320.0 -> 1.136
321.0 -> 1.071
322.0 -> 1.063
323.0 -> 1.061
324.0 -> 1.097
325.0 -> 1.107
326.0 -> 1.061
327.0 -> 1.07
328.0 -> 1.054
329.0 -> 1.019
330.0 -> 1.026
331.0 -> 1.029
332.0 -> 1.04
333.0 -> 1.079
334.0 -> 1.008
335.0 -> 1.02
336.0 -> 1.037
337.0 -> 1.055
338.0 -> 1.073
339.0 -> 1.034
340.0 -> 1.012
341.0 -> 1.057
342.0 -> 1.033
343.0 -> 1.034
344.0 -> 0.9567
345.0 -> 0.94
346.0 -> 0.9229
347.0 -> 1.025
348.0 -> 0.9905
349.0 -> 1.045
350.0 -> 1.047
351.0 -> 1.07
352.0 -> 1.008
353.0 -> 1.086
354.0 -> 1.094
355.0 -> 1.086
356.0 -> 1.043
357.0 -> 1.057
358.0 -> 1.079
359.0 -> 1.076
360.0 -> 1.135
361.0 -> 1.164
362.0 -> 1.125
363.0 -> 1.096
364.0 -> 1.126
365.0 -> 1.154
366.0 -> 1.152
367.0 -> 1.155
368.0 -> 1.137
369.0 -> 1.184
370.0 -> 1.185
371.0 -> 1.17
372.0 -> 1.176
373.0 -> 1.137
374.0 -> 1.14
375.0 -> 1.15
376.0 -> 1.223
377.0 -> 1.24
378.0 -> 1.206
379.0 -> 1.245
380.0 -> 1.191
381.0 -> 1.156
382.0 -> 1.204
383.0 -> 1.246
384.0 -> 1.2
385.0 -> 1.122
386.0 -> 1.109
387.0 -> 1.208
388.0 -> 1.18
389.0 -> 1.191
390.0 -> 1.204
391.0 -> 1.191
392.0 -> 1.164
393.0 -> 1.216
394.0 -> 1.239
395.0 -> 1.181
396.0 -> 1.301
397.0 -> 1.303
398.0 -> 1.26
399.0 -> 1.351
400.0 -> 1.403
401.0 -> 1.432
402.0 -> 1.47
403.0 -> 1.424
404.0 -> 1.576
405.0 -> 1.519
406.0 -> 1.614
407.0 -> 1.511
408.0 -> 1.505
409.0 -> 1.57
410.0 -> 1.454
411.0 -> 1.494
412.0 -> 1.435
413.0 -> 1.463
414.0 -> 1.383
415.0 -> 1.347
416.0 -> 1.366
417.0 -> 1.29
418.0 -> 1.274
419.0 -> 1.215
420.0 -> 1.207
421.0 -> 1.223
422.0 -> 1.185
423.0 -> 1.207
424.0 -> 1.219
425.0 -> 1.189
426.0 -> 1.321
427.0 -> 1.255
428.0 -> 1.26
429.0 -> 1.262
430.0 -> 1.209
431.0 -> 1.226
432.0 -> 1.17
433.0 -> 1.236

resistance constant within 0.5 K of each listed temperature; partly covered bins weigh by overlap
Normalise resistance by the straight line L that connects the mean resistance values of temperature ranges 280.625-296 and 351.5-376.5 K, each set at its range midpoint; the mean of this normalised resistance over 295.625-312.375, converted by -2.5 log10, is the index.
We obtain -0.05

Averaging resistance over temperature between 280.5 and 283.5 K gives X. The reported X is 1.04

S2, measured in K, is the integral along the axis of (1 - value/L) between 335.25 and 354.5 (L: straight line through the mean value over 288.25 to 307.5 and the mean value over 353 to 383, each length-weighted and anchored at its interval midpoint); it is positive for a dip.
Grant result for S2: 1.69 K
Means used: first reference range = 1.08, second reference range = 1.15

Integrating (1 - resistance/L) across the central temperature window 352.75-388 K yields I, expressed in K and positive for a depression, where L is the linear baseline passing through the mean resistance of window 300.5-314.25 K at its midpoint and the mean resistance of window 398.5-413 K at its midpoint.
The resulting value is 5.16 K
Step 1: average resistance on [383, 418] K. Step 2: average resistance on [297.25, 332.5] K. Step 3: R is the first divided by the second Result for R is 1.22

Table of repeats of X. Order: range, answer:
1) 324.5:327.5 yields 1.08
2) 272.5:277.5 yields 1.07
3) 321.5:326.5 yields 1.08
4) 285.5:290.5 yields 1.02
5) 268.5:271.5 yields 1.06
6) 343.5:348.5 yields 0.967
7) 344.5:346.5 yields 0.931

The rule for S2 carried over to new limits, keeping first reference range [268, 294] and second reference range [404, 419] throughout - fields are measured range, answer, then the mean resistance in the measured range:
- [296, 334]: 1.9 K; 1.09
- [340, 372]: 5.0 K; 1.08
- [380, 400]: 2.3 K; 1.22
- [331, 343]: 1.8 K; 1.04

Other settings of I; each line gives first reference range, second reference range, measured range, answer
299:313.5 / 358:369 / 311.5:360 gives 2.6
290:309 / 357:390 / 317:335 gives 0.8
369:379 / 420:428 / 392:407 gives -2.1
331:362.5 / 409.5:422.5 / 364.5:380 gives -0.3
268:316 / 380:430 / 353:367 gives 1.2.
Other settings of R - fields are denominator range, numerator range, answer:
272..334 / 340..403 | 1.07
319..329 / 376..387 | 1.11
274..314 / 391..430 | 1.25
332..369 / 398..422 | 1.32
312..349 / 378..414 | 1.25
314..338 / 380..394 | 1.11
